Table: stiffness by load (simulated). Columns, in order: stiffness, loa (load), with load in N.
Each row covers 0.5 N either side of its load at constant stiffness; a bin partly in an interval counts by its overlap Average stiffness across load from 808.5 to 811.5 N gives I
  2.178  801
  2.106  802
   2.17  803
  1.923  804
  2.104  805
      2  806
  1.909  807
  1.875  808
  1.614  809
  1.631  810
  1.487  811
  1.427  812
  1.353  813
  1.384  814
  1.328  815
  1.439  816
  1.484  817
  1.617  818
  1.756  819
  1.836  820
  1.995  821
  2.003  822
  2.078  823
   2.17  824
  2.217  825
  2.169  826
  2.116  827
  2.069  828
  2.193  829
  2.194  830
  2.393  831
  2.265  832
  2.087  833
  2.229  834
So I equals 1.58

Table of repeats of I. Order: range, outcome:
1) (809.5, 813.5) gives 1.47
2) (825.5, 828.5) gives 2.12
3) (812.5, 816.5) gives 1.38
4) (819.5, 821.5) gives 1.92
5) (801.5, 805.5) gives 2.08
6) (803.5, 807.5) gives 1.98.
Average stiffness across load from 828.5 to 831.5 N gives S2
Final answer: 2.26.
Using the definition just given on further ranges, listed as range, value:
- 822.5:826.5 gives 2.16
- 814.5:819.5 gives 1.52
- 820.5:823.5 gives 2.03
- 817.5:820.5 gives 1.74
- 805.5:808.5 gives 1.93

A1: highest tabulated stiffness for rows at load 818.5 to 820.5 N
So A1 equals 1.836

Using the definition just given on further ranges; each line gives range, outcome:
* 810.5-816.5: 1.487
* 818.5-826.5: 2.217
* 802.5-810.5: 2.17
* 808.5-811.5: 1.631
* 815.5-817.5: 1.484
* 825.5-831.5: 2.393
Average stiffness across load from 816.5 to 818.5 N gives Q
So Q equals 1.55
